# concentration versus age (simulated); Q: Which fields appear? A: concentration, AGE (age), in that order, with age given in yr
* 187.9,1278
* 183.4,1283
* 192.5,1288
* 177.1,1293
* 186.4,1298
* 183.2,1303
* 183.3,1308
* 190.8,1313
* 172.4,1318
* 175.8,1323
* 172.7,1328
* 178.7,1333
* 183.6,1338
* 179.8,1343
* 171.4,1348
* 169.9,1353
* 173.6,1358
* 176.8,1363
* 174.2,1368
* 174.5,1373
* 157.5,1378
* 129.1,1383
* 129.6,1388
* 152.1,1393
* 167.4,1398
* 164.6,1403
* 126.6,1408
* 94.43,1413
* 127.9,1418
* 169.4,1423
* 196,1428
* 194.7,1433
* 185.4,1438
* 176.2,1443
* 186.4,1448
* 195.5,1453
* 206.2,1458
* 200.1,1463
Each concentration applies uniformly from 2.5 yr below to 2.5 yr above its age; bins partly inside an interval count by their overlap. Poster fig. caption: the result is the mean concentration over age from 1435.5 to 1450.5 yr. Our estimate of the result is 183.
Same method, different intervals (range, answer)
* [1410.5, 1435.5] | 156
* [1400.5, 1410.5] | 146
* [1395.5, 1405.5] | 166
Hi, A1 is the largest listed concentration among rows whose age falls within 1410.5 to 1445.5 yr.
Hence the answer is 196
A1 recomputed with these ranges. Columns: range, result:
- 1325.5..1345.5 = 183.6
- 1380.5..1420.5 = 167.4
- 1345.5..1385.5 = 176.8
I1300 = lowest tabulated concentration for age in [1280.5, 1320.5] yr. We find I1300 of 172.4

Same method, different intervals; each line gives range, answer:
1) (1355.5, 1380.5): 157.5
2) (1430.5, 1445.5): 176.2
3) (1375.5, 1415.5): 94.43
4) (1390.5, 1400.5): 152.1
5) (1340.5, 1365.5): 169.9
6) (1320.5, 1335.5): 172.7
